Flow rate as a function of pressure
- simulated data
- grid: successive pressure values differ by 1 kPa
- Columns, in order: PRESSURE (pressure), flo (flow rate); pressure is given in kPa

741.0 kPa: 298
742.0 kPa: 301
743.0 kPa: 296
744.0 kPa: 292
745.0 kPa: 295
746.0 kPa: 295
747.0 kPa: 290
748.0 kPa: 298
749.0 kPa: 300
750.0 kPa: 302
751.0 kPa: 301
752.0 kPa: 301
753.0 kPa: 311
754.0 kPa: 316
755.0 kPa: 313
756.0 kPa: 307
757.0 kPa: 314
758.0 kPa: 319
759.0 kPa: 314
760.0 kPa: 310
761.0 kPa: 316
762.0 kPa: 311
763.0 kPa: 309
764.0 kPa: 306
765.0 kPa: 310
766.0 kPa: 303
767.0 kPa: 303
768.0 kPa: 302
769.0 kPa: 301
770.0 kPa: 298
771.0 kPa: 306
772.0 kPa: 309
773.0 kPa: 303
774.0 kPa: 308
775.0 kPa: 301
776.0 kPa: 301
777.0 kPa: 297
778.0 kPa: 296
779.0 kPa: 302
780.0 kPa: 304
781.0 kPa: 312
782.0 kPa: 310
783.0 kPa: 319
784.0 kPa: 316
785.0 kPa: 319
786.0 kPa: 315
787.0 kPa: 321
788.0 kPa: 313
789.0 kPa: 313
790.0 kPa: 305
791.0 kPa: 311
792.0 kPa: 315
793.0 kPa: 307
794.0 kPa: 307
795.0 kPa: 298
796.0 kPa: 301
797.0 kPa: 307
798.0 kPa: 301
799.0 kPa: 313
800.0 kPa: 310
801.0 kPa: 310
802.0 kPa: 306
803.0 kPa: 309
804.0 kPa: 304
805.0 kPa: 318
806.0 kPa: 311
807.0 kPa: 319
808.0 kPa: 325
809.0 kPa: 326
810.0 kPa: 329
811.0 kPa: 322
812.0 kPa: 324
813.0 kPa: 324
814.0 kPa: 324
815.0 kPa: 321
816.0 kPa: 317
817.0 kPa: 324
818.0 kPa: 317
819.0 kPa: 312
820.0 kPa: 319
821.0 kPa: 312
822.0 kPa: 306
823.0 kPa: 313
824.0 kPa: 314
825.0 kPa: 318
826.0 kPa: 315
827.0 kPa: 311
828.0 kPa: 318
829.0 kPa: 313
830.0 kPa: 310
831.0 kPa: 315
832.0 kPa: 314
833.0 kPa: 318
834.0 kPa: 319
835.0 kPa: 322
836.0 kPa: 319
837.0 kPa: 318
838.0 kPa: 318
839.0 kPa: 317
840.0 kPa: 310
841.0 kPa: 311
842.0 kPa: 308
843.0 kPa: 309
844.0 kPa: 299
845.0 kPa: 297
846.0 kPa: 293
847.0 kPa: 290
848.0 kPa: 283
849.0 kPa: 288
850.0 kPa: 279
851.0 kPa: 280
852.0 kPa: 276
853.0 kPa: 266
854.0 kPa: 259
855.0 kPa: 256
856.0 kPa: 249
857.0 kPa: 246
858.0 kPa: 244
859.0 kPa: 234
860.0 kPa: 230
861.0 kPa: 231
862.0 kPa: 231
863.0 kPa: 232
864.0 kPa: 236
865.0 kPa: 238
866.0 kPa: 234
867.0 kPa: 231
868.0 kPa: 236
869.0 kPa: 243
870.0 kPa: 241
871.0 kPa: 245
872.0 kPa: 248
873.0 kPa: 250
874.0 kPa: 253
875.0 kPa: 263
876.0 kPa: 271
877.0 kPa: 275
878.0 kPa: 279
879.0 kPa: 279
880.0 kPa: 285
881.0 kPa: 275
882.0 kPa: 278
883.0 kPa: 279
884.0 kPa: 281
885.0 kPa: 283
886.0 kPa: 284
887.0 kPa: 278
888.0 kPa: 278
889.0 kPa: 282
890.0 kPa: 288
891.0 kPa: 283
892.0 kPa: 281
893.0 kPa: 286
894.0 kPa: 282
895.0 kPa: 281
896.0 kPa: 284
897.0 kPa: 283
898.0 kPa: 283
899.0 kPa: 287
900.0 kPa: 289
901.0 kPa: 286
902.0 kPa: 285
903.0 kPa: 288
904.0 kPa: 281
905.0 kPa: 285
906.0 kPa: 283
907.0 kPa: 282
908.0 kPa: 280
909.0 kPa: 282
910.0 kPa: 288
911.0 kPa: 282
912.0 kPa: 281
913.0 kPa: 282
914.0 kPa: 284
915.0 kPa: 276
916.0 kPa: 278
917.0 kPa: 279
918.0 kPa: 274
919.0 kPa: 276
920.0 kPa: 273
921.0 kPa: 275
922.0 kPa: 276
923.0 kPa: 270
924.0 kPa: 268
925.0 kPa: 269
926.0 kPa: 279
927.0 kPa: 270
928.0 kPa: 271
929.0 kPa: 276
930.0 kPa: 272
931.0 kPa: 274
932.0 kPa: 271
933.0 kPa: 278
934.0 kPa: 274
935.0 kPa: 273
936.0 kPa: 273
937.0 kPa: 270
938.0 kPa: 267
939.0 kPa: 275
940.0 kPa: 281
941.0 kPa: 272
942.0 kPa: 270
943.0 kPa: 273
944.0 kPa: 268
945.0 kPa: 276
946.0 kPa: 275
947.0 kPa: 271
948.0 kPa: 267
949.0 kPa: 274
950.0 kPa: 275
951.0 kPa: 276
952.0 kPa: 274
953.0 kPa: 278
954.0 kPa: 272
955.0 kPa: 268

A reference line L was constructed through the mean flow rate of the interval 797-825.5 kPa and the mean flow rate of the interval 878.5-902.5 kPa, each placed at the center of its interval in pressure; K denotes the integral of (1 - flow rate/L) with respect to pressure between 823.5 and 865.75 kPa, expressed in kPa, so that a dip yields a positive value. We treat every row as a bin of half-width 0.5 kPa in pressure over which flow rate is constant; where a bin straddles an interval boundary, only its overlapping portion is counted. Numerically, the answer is 2.2 kPa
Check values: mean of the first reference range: 316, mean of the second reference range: 282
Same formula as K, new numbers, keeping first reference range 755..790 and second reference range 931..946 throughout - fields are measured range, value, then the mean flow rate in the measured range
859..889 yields 3.05 kPa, 258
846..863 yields 1.87 kPa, 259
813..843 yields -1.92 kPa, 316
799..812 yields -0.63 kPa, 316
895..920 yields -0.23 kPa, 282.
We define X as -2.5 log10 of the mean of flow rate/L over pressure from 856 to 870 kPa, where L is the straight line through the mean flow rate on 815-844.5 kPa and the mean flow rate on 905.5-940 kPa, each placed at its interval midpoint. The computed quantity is 0.26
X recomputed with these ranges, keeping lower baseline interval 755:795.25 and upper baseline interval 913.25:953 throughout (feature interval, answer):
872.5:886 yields 0.047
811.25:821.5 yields -0.071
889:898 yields -0.004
